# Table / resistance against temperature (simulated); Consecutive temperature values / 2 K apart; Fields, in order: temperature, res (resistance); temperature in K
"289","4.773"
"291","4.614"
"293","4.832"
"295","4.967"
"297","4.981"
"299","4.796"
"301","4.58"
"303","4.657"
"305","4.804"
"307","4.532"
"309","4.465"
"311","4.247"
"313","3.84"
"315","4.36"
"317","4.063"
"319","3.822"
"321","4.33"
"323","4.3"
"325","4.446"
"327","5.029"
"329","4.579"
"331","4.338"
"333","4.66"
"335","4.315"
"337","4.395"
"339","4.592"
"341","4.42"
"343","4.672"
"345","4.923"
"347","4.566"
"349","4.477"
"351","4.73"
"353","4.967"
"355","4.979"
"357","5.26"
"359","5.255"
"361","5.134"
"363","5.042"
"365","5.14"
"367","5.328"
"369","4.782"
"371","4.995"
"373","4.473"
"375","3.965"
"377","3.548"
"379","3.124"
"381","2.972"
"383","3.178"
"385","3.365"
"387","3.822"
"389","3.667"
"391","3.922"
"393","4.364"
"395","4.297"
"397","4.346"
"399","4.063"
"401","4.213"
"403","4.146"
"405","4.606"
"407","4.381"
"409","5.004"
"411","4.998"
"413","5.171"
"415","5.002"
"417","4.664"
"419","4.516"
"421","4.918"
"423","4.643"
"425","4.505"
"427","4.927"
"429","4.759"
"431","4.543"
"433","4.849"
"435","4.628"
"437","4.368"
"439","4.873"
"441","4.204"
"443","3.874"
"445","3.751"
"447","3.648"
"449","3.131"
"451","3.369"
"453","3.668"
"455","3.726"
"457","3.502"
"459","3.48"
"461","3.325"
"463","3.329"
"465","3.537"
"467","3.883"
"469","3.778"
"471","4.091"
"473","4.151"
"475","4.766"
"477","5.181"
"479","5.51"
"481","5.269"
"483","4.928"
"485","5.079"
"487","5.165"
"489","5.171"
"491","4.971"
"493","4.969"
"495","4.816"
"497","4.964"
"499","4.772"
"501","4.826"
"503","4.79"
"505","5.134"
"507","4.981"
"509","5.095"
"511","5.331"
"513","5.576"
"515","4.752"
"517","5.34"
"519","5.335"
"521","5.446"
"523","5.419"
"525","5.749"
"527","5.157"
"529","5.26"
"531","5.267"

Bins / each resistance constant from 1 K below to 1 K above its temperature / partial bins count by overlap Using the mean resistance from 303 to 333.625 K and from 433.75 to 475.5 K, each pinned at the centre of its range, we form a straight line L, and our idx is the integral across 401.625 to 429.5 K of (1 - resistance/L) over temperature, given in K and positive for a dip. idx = -5.0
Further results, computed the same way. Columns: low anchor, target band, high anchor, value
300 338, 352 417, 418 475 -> -2.8 K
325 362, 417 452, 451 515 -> 2.2 K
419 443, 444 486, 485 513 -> 6.8 K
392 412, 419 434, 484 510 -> -0.5 K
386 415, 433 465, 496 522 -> 6.0 K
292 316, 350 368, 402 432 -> -1.7 K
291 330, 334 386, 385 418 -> -0.5 K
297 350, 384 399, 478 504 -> 2.3 K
